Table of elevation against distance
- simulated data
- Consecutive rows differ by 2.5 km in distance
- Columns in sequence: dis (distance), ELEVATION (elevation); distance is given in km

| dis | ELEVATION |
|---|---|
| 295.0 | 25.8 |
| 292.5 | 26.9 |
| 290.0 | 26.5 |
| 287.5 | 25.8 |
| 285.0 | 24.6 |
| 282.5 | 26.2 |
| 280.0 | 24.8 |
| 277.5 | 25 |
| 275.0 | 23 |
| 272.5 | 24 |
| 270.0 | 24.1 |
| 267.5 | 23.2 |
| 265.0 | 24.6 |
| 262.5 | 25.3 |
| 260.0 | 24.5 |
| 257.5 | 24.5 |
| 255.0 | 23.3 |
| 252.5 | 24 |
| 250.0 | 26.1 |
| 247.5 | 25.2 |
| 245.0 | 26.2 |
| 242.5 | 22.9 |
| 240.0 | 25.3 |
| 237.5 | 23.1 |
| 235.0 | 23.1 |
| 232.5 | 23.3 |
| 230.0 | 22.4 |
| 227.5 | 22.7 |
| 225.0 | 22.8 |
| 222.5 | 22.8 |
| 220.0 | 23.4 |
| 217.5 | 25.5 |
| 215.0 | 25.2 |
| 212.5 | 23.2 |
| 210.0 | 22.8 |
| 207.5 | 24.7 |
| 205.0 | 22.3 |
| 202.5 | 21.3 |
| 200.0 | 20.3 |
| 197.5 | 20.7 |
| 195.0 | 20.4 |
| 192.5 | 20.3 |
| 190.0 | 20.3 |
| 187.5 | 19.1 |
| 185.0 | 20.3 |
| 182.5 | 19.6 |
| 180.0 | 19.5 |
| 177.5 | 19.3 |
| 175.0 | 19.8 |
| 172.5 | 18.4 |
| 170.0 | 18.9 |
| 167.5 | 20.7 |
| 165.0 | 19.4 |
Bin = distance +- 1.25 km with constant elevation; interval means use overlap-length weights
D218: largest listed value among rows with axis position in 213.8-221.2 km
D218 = 25.5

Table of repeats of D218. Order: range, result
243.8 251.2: 26.2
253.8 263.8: 25.3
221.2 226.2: 22.8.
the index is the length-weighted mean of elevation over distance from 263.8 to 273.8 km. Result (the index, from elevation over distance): 24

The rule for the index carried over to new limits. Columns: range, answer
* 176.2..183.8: 19.5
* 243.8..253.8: 25.4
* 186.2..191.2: 19.7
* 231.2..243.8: 23.5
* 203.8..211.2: 23.3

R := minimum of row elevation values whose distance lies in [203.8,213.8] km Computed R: 22.3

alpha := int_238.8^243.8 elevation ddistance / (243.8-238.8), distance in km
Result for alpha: 24.1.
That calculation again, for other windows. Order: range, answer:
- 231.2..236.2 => 23.2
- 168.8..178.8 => 19.1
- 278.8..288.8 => 25.4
